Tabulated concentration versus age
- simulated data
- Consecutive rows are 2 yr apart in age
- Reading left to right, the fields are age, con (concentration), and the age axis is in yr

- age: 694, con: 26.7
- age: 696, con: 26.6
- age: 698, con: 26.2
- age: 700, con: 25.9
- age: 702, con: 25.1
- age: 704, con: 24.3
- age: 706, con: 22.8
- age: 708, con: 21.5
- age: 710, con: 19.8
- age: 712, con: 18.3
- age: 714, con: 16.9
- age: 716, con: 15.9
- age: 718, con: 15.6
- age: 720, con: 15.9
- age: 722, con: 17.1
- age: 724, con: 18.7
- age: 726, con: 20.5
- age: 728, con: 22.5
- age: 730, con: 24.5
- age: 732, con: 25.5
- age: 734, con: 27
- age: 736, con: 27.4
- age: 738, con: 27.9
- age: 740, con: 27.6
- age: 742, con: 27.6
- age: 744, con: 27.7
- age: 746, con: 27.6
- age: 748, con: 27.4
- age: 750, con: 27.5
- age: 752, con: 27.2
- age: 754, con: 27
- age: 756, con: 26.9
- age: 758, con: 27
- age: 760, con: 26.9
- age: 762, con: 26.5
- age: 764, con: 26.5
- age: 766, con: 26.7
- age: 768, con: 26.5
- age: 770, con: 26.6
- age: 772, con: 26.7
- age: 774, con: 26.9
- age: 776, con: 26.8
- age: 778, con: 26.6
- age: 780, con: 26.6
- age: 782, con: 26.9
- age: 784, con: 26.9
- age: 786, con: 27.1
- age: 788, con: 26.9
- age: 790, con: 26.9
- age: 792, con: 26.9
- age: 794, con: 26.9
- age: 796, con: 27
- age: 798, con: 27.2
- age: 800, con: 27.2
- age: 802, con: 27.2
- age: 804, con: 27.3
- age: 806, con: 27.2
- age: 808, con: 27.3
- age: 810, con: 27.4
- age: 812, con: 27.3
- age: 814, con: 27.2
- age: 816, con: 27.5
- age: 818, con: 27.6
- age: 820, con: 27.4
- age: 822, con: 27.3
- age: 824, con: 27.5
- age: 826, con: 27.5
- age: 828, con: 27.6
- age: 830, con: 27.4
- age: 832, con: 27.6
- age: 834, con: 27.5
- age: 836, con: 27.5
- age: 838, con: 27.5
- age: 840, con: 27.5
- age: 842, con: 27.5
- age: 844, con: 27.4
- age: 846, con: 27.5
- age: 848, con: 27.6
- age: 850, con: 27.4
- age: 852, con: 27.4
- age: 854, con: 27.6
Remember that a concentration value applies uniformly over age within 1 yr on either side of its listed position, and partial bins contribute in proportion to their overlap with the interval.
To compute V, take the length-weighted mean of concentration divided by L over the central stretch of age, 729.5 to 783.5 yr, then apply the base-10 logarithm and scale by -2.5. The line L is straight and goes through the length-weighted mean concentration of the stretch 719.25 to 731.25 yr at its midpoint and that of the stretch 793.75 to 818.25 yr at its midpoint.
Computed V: -0.18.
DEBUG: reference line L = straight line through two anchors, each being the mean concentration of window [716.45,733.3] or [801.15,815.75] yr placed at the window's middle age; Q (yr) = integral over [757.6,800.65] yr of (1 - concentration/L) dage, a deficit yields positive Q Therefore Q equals -3.7 yr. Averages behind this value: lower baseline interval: 20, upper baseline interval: 27.3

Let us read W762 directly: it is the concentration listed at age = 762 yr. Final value 26.5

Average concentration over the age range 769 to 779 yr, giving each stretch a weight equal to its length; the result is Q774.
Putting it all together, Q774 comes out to 26.7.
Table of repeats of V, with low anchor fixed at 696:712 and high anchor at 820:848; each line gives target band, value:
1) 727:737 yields -0.04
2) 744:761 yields -0.09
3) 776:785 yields -0.04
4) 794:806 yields -0.03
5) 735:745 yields -0.13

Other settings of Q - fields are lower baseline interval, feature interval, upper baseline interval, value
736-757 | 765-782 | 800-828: 0.4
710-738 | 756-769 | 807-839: -1.9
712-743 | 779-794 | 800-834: -0.8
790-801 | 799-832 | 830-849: -0.2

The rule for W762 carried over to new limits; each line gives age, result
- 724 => 18.7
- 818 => 27.6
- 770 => 26.6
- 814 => 27.2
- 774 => 26.9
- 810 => 27.4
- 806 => 27.2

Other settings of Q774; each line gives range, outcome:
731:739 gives 26.9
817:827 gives 27.5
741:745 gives 27.6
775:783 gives 26.7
